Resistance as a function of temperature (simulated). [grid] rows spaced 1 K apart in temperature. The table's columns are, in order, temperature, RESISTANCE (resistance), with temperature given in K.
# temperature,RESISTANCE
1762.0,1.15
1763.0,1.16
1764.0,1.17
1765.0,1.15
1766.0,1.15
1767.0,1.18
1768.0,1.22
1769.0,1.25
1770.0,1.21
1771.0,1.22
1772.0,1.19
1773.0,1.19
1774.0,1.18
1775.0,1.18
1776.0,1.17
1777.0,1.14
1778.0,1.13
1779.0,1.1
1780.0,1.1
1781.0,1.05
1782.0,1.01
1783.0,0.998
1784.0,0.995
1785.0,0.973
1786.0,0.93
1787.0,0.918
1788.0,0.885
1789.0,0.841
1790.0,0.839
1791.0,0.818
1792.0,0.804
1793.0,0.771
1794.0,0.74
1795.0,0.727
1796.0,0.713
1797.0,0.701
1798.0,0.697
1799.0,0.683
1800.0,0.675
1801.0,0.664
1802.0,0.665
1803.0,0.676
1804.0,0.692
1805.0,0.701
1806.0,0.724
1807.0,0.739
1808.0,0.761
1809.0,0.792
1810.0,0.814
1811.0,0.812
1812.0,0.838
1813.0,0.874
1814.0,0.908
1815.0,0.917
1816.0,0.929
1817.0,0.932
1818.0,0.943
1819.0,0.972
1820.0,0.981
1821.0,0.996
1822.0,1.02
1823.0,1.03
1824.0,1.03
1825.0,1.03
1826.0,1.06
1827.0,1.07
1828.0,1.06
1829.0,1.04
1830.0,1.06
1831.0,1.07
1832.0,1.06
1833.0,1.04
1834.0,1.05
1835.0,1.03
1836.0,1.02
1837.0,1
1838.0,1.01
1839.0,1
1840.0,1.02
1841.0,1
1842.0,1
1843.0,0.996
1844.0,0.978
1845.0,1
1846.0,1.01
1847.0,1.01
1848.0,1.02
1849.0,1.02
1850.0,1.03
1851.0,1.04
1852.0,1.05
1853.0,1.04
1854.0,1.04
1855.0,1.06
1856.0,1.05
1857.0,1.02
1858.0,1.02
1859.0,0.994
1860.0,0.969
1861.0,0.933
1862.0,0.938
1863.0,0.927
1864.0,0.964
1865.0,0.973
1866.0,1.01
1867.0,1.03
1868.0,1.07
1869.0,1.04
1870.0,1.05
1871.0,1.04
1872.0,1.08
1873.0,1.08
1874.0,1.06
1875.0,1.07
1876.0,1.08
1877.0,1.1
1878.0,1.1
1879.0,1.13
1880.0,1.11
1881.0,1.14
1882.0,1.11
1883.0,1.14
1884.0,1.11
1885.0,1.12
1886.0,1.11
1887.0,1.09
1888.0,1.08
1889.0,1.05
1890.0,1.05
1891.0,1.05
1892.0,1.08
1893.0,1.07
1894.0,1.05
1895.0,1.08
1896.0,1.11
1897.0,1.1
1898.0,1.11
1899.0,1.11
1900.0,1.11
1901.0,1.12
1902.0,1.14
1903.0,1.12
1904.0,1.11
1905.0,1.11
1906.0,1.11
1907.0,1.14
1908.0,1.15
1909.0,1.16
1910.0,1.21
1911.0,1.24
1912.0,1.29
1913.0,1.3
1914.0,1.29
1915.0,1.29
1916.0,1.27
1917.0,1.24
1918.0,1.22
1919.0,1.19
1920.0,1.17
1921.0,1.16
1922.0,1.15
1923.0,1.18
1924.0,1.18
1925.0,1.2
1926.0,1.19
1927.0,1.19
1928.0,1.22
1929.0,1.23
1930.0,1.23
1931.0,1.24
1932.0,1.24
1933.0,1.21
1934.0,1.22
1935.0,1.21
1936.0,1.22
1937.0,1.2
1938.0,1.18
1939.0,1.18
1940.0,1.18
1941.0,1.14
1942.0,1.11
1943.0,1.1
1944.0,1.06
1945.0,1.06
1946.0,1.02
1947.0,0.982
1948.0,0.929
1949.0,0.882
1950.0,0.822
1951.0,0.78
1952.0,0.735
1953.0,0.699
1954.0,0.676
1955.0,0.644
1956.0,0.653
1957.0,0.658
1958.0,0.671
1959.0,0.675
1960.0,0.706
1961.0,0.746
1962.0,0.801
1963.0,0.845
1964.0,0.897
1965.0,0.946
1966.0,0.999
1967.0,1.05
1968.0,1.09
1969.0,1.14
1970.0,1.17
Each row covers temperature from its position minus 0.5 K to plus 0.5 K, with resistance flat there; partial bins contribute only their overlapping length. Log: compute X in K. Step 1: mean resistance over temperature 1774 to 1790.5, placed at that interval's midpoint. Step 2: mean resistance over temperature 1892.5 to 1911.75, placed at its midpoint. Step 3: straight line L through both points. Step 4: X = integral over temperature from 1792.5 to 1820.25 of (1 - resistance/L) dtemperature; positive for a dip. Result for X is 6.9 K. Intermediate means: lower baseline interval 1.02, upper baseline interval 1.13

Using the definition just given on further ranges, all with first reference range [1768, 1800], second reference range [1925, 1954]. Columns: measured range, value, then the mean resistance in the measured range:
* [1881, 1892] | -0.50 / 1.09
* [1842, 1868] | 0.42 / 1.01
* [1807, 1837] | 0.98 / 0.967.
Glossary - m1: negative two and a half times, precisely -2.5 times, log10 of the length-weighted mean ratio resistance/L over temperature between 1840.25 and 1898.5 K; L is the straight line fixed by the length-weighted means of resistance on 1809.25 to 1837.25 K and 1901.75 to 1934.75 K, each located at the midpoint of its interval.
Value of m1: 0.041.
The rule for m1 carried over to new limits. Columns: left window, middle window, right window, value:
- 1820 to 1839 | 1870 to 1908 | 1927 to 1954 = -0.041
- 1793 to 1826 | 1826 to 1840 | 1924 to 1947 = -0.168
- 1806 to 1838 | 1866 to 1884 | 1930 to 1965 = -0.132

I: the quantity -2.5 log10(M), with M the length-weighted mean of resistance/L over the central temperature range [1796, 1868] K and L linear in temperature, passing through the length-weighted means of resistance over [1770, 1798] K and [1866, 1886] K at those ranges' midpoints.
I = 0.102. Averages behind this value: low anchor 0.974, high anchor 1.09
